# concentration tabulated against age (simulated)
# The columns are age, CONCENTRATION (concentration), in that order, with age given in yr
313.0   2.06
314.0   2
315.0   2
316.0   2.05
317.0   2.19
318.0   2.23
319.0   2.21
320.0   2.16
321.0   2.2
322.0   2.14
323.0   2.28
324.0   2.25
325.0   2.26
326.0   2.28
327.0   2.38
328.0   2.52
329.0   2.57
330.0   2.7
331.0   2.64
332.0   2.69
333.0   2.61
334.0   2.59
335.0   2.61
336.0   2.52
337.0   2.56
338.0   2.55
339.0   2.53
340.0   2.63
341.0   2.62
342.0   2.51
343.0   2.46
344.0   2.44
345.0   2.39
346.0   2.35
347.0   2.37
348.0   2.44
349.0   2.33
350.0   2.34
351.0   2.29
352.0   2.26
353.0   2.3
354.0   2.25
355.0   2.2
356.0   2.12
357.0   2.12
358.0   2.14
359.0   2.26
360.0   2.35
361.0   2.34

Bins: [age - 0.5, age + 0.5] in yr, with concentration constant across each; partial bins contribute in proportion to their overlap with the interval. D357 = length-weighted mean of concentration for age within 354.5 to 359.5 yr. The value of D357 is 2.17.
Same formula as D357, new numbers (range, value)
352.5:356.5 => 2.22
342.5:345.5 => 2.43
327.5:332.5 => 2.62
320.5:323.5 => 2.21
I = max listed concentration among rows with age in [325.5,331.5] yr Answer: 2.7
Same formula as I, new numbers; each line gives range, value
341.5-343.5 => 2.51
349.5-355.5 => 2.34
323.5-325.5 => 2.26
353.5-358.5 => 2.25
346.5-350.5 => 2.44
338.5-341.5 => 2.63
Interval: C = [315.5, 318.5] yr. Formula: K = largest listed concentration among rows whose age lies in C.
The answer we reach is 2.23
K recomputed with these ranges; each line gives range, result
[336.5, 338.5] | 2.56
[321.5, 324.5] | 2.28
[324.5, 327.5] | 2.38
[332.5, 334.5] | 2.61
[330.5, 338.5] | 2.69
